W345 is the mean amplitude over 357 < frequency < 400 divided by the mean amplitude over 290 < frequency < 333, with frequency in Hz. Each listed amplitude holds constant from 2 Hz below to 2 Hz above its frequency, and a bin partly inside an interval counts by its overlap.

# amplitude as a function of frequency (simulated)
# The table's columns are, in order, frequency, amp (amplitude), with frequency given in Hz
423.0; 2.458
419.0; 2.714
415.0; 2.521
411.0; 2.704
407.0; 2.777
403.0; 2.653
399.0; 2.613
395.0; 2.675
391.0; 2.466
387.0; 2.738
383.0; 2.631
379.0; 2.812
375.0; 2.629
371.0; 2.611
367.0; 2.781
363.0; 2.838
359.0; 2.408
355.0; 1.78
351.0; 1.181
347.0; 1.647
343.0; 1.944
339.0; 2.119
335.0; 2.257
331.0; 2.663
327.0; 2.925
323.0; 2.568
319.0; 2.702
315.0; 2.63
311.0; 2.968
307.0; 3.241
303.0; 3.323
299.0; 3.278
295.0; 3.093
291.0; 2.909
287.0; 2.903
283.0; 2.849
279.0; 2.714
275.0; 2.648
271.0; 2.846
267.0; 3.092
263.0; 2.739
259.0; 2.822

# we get 0.90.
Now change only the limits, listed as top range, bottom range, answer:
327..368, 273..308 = 0.73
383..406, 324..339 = 1.04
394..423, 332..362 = 1.35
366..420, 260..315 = 0.90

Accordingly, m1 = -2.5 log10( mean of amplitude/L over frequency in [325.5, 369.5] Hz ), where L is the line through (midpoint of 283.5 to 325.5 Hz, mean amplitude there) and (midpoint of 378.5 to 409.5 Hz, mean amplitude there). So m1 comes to 0.254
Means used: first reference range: 2.96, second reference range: 2.66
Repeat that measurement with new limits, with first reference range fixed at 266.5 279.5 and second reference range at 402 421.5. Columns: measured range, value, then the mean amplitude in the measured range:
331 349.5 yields 0.32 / 2.04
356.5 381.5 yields 0.02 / 2.66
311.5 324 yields 0.03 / 2.68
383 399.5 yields 0.03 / 2.62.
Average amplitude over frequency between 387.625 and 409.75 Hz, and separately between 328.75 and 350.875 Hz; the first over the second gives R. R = 1.29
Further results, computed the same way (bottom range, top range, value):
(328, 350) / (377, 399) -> 1.25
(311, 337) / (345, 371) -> 0.81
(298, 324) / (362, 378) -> 0.92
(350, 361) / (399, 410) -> 1.46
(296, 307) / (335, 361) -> 0.57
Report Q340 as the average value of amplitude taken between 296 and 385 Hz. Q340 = 2.55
